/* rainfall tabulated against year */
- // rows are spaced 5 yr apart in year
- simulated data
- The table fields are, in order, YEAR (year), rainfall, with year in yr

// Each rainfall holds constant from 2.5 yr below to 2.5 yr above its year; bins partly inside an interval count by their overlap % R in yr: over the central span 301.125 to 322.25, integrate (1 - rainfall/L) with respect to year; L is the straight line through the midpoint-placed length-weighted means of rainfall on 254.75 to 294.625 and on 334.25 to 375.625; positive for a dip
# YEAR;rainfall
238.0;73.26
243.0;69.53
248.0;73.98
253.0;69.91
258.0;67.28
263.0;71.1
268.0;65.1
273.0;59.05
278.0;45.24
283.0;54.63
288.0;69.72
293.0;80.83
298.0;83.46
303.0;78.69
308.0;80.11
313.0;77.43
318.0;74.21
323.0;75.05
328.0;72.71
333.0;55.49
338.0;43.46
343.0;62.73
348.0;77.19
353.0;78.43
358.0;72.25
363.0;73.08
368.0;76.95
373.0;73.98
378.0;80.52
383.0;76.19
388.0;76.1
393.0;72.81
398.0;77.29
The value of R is -3.5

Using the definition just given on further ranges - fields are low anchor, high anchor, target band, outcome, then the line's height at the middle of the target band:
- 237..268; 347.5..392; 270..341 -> 4.88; 72.8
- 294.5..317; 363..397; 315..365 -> 6.02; 77.9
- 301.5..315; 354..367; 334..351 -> 3.22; 75.5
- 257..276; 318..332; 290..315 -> -3.86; 69.3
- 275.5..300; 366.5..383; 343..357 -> -0.09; 74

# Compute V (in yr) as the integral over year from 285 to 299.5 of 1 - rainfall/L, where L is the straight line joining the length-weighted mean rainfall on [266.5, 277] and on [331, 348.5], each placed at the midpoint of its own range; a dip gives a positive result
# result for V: -4.4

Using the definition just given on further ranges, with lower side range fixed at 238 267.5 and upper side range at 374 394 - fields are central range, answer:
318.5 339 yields 2.66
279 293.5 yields 1.53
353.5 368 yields 0.23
